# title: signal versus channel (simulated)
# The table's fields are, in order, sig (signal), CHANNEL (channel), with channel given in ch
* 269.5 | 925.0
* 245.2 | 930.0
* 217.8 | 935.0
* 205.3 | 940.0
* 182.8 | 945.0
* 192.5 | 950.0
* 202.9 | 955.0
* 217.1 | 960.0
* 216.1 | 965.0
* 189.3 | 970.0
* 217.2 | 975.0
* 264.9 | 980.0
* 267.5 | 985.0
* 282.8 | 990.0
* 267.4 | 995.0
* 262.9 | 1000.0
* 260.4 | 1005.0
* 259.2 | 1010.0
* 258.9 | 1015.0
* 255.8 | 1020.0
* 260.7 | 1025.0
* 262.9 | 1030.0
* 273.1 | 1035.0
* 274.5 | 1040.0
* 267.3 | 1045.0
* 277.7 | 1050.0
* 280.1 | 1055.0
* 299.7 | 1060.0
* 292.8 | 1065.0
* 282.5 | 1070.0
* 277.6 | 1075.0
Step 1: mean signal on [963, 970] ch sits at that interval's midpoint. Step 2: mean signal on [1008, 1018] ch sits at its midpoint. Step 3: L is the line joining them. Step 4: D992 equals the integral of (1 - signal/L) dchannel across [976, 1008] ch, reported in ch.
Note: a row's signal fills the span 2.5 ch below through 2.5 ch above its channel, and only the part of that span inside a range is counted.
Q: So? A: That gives -4.1 ch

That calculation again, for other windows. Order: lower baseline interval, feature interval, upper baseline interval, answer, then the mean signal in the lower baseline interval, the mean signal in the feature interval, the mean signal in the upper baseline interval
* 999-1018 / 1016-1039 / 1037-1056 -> 0.3 ch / 260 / 264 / 274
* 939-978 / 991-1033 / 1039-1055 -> -2.8 ch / 204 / 262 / 274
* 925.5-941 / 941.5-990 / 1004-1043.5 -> 4.6 ch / 230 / 220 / 263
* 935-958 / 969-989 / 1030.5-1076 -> -1.6 ch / 199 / 242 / 280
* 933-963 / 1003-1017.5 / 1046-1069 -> -0.5 ch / 203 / 259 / 286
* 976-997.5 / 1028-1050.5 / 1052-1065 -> 1.0 ch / 267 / 271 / 290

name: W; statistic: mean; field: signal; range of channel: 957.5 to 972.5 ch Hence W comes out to 208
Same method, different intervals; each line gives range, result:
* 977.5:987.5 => 266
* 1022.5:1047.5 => 268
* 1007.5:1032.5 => 260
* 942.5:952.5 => 188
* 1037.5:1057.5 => 275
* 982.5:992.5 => 275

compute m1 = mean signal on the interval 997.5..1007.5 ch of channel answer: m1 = 262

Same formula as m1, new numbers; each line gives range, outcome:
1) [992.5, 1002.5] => 265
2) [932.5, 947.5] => 202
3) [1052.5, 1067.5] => 291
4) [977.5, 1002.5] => 269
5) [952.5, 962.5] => 210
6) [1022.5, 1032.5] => 262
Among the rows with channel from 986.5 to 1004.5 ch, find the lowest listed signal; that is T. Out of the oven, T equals 262.9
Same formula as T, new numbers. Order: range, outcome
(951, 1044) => 189.3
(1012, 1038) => 255.8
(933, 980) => 182.8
